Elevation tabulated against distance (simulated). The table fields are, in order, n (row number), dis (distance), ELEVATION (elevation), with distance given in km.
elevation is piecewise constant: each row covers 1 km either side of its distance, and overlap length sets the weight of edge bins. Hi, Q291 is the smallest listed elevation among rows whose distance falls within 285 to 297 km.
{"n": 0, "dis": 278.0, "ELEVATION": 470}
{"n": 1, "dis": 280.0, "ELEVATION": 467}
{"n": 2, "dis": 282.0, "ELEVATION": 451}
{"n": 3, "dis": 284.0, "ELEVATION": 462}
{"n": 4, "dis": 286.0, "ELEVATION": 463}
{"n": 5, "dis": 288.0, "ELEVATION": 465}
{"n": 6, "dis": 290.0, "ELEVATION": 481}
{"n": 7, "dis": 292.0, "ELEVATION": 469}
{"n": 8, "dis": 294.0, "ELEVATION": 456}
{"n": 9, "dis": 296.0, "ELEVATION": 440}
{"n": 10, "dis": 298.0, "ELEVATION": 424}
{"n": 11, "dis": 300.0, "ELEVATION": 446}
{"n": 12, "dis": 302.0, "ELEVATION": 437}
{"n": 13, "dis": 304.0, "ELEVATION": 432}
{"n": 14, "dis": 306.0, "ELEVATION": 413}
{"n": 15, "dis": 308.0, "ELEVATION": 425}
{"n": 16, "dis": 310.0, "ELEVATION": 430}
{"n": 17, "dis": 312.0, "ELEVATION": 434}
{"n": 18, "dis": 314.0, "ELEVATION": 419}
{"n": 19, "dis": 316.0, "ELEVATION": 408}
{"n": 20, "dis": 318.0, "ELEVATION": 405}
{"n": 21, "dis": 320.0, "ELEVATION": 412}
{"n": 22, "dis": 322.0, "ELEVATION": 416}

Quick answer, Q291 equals 440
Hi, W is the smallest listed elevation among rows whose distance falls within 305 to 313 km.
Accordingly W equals 413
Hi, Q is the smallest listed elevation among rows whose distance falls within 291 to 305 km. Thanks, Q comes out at 424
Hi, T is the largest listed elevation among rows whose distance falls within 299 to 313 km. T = 446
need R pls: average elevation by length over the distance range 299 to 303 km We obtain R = 442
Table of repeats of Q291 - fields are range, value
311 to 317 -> 408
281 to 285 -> 451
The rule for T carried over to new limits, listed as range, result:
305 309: 425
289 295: 481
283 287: 463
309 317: 434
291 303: 469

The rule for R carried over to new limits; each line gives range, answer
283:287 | 462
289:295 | 469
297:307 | 430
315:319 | 406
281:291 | 464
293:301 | 442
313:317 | 414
